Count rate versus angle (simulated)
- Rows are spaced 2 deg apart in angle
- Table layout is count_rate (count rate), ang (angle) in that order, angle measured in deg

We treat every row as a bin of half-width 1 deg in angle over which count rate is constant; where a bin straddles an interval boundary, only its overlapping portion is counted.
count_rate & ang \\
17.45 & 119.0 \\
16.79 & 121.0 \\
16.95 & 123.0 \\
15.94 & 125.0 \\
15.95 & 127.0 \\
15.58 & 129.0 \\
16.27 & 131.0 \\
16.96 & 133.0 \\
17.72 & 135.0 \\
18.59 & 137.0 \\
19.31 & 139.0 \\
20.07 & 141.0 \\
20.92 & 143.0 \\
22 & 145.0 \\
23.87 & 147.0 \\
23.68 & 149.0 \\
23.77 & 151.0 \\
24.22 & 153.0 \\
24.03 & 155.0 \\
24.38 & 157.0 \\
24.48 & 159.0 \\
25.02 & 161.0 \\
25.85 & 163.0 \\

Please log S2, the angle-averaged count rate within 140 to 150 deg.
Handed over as 22.1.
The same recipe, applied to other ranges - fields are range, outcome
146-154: 23.9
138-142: 19.7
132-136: 17.3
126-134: 16.2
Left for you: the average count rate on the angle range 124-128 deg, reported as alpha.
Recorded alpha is 15.9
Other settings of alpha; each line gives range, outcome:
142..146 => 21.5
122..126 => 16.4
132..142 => 18.5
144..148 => 22.9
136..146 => 20.2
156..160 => 24.4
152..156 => 24.1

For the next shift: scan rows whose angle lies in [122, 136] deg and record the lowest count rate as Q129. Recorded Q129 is 15.58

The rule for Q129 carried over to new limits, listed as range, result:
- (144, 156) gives 22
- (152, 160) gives 24.03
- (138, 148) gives 19.31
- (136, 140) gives 18.59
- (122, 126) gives 15.94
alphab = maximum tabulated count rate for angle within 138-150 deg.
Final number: 23.87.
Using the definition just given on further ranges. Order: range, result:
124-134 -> 16.96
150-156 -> 24.22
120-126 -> 16.95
